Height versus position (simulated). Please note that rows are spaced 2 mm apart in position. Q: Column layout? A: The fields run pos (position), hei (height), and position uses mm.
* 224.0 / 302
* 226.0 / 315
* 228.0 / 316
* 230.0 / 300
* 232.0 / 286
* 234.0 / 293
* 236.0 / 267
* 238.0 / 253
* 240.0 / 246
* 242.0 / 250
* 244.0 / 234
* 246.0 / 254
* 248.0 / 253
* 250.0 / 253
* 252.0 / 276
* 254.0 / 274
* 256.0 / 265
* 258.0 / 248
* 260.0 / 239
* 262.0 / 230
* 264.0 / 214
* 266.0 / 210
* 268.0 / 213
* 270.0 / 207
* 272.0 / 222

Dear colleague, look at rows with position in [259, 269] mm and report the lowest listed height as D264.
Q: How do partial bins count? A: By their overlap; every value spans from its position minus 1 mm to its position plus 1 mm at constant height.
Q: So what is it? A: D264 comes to 210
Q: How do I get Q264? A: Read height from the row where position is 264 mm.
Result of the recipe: 214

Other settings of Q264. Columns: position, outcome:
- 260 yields 239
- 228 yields 316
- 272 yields 222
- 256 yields 265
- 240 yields 246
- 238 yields 253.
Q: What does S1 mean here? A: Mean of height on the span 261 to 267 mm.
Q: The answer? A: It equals 218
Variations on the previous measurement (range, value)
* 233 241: 265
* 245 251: 253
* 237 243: 250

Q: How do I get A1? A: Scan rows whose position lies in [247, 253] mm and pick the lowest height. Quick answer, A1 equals 253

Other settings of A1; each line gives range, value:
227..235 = 286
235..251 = 234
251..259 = 248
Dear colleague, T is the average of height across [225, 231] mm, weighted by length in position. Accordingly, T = 310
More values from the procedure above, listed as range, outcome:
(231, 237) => 282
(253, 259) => 262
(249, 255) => 268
